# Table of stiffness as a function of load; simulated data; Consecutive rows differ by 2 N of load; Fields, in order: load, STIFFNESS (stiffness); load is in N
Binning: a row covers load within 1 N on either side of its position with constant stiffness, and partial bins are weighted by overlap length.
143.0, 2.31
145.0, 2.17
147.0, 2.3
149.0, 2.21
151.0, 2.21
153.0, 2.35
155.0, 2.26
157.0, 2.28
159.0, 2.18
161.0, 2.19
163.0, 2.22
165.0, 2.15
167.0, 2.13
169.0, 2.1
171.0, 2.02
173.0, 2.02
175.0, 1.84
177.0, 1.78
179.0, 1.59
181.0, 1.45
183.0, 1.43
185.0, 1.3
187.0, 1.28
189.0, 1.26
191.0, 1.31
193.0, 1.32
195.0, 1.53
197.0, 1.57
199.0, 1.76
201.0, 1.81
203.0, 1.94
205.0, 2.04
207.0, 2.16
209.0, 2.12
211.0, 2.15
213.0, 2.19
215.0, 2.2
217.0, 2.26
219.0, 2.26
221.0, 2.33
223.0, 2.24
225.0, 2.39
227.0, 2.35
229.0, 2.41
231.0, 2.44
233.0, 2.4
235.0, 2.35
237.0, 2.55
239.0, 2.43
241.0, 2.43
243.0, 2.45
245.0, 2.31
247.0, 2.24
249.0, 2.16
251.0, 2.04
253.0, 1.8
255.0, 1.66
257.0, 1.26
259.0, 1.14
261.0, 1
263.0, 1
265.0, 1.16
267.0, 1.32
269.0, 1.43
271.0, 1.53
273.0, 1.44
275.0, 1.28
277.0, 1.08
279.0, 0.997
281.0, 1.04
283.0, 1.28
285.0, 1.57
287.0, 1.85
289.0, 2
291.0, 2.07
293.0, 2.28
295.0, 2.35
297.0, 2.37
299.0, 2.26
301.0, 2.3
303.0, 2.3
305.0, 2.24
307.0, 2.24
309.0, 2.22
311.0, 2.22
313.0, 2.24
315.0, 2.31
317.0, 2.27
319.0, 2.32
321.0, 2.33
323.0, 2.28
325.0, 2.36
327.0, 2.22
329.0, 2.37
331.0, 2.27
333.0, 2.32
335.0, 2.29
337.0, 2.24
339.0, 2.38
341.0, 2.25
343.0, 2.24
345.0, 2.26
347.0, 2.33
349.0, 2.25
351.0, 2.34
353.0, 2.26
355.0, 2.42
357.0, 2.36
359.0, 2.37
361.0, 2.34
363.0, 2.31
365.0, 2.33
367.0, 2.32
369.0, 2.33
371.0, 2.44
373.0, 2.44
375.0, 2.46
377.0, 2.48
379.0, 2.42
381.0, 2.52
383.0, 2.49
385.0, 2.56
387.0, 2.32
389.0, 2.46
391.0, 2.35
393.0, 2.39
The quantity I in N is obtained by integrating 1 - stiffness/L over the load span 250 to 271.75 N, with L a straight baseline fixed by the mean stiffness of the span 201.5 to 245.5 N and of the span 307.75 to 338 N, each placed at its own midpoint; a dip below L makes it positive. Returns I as 8.5 N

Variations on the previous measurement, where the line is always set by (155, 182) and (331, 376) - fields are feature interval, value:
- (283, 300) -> 1.35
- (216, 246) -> -3.66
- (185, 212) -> 4.78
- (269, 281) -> 5.10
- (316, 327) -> -0.15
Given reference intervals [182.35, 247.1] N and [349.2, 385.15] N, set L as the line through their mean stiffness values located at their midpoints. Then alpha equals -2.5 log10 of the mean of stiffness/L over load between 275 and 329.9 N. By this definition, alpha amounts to 0.107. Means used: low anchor 2.04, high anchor 2.39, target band 2.04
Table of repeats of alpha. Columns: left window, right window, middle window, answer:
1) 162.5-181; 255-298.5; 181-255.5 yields -0.16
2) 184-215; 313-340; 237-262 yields 0.01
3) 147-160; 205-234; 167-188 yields 0.31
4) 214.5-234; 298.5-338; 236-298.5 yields 0.31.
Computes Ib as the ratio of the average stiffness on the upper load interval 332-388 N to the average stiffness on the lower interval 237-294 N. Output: 1.42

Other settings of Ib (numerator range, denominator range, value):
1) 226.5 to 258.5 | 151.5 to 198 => 1.21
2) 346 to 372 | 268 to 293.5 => 1.55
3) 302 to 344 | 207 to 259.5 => 1.04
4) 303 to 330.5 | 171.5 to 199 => 1.49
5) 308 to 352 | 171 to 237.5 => 1.18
